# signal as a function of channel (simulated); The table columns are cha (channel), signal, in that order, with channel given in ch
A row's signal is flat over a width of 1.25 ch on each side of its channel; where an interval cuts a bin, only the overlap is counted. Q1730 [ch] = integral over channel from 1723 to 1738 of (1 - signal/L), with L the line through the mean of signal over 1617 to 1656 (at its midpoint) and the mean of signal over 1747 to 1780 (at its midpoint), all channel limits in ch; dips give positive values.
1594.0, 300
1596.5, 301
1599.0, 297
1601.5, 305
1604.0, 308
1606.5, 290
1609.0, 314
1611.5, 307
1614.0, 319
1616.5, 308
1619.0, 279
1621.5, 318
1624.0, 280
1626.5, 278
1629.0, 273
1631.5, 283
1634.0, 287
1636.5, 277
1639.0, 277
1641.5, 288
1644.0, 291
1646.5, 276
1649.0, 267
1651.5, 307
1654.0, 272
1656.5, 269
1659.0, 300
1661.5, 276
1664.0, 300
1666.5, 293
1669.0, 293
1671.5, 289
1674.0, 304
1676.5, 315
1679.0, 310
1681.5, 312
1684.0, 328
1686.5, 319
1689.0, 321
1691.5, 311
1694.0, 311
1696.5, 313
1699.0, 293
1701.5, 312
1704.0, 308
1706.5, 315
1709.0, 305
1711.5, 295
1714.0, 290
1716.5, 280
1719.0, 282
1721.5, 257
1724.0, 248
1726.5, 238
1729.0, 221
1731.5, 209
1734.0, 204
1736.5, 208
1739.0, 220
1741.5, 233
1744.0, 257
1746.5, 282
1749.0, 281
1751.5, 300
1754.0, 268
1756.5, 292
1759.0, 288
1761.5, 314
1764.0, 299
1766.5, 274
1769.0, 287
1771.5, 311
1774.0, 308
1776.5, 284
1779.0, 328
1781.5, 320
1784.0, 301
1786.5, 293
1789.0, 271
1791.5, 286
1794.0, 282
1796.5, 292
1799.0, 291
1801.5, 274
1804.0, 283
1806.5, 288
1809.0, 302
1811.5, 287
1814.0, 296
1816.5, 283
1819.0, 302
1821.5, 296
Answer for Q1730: 3.6 ch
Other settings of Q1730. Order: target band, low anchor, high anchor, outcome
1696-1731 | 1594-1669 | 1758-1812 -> 1.5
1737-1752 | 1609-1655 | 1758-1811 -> 1.8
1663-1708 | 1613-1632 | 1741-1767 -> -3.2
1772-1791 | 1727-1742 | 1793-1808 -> -2.5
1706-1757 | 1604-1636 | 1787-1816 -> 5.3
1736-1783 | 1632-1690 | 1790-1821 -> 1.2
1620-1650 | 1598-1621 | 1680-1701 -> 2.3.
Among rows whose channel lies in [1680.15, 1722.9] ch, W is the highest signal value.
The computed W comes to 328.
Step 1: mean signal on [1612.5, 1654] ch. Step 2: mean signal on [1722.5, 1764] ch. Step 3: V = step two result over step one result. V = 0.89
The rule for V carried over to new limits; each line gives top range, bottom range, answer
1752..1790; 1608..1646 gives 1.02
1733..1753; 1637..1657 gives 0.89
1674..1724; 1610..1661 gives 1.05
